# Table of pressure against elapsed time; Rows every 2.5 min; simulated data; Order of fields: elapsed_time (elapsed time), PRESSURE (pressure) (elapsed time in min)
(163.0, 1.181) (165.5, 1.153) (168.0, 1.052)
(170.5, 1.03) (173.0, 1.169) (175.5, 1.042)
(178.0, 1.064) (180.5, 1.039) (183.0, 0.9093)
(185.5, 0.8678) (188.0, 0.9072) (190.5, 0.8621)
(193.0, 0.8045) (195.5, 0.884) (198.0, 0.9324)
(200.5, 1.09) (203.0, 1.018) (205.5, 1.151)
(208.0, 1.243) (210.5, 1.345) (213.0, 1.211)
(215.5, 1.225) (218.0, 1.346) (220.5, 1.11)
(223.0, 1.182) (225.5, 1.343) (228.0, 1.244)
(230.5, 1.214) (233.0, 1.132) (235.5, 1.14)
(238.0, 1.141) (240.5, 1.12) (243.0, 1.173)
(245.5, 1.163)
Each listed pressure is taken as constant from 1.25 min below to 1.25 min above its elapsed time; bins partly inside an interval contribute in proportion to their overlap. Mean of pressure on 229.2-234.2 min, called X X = 1.17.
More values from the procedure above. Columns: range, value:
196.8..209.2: 1.09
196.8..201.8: 1.01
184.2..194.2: 0.861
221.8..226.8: 1.26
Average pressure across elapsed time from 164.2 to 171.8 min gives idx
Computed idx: 1.08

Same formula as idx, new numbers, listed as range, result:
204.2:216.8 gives 1.23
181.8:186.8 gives 0.889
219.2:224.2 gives 1.15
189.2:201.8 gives 0.915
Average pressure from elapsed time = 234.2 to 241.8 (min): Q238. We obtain 1.13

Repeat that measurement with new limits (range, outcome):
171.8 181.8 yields 1.08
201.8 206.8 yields 1.09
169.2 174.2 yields 1.1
